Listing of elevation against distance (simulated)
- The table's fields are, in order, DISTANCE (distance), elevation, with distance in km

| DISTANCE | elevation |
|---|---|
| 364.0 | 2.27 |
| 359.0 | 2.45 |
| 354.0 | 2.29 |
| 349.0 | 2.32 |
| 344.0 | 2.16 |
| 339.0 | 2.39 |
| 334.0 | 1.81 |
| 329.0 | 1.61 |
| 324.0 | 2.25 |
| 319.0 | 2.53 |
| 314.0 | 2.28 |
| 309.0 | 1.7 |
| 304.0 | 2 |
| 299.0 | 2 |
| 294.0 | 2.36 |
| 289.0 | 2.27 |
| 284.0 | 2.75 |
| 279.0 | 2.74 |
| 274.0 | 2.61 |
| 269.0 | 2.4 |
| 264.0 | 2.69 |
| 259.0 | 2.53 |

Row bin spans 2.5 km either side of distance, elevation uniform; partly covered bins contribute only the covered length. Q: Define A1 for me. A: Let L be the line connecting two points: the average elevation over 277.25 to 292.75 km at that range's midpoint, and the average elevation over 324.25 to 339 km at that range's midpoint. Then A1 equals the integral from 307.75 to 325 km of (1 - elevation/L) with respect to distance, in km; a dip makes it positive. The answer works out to -0.9 km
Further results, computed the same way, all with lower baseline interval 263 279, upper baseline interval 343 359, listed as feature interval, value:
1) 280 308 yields 2.6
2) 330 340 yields 1.6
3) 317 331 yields 1.5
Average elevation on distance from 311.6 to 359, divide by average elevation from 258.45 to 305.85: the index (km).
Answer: 0.9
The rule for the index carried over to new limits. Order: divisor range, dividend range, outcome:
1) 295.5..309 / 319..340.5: 1.04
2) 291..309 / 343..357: 1.10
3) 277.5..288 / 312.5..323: 0.89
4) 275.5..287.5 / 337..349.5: 0.85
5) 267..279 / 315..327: 0.92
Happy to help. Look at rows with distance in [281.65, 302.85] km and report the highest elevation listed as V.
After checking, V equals 2.75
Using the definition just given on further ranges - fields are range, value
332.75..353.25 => 2.39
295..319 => 2.53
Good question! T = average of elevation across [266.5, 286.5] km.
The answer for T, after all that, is 2.62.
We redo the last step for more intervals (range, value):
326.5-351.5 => 2.06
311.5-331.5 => 2.17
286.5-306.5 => 2.16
